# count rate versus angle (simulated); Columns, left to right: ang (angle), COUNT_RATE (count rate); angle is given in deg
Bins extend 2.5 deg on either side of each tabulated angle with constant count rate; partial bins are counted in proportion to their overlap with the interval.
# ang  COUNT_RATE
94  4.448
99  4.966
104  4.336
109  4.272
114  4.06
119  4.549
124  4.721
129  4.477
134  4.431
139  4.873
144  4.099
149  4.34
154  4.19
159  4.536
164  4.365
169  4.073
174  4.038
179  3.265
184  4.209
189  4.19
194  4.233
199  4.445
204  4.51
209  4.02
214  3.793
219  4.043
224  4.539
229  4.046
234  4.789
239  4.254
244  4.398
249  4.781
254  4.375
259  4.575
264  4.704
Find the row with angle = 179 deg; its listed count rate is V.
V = 3.265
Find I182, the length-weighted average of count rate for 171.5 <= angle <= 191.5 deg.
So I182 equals 3.93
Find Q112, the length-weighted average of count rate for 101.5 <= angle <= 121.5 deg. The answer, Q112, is 4.3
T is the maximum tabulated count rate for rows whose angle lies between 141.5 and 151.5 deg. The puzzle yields 4.34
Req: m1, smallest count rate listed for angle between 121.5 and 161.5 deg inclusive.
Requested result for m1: 4.099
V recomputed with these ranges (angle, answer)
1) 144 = 4.099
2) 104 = 4.336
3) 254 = 4.375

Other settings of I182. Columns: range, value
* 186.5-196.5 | 4.21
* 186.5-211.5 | 4.28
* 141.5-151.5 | 4.22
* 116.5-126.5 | 4.63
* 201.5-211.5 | 4.26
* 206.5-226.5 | 4.1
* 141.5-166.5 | 4.31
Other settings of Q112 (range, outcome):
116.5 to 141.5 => 4.61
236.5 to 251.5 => 4.48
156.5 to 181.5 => 4.06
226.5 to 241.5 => 4.36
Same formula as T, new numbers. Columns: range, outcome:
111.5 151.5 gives 4.873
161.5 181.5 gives 4.365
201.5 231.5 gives 4.539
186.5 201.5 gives 4.445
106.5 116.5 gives 4.272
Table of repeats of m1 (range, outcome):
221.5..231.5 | 4.046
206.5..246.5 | 3.793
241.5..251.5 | 4.398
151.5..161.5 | 4.19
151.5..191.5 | 3.265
